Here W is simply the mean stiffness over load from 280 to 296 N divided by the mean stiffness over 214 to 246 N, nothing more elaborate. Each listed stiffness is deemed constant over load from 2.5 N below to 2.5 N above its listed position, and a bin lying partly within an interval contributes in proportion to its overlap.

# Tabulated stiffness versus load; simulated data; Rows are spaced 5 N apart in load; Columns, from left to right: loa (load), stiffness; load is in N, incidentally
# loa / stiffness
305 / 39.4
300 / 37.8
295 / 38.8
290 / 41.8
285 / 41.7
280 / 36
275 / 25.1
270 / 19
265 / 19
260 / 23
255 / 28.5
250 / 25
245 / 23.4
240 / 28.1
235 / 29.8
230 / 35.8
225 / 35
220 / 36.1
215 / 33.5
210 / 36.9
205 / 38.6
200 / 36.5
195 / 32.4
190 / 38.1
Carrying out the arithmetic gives 1.26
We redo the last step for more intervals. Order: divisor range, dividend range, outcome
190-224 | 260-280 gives 0.65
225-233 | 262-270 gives 0.55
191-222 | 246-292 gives 0.80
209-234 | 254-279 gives 0.67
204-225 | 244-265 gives 0.68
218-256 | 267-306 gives 1.14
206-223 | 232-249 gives 0.76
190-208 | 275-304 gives 1.05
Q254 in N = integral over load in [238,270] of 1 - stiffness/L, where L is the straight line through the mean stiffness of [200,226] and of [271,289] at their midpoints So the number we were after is 9.81 N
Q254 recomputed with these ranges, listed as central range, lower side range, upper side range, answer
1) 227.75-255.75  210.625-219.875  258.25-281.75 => 1.27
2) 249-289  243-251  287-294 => 6.13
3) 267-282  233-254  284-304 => 3.80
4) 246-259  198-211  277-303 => 4.19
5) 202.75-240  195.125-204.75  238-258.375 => -3.59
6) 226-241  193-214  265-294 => 1.07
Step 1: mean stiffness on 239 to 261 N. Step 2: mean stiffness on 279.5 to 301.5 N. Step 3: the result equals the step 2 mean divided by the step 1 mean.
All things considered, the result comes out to 1.5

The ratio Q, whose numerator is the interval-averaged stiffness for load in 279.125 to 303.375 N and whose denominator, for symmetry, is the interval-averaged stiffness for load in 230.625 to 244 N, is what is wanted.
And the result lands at 1.35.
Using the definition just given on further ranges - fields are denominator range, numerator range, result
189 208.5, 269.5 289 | 0.90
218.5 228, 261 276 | 0.59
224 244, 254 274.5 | 0.71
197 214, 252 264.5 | 0.67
